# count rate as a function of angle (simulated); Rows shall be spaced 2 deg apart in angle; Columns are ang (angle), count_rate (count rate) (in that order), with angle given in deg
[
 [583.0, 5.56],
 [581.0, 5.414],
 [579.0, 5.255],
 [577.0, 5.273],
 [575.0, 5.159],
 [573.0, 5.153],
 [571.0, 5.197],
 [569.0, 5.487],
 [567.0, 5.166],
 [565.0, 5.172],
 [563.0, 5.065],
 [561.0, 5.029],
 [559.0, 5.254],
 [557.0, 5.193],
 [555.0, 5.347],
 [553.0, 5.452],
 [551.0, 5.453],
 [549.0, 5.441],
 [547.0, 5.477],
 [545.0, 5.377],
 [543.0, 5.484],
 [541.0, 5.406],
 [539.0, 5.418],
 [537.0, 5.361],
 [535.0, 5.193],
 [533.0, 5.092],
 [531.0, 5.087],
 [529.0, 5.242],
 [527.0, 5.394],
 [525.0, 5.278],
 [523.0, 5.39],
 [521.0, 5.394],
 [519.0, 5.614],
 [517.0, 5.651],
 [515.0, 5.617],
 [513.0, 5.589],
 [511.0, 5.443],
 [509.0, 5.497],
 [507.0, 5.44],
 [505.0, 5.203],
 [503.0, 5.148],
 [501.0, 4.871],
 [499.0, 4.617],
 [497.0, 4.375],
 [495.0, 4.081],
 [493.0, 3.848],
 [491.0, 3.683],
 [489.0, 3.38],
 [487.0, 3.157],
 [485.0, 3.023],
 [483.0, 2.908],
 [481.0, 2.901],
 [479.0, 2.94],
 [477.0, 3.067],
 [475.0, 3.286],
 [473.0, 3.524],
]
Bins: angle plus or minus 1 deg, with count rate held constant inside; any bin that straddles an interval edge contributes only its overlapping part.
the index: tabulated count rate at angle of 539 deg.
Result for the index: 5.418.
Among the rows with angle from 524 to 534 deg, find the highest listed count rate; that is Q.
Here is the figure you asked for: 5.394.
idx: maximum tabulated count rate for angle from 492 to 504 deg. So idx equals 5.148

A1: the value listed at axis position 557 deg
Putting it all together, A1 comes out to 5.193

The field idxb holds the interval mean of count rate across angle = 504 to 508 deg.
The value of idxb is 5.32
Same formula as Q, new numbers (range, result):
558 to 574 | 5.487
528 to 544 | 5.484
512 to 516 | 5.617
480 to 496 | 4.081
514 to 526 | 5.651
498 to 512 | 5.497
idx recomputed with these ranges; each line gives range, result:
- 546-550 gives 5.477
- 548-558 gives 5.453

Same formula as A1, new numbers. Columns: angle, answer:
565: 5.172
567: 5.166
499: 4.617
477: 3.067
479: 2.94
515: 5.617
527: 5.394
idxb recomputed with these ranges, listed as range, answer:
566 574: 5.25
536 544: 5.42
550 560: 5.34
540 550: 5.44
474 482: 3.05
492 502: 4.36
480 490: 3.07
